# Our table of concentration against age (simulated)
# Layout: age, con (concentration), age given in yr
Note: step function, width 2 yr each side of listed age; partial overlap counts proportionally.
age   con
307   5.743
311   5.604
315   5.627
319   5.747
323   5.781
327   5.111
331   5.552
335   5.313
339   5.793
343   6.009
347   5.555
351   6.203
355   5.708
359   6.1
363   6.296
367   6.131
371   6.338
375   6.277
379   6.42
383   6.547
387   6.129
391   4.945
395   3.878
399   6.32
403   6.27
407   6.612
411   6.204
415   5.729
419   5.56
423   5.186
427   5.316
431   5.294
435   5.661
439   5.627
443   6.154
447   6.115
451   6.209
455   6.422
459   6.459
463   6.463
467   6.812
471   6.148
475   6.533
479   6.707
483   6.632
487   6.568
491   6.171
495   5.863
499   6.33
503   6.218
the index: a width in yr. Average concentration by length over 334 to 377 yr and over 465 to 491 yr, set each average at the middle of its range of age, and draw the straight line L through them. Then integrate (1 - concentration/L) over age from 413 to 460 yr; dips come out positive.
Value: 4.1 yr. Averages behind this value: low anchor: 5.99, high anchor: 6.54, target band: 5.8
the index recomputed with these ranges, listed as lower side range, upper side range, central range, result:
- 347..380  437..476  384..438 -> 5.0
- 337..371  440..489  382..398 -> 2.0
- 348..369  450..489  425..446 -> 2.4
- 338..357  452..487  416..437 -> 2.9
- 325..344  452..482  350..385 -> -2.7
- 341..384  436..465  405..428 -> 1.4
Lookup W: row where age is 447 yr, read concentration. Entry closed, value 6.115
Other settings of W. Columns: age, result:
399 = 6.32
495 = 5.863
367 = 6.131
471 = 6.148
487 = 6.568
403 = 6.27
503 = 6.218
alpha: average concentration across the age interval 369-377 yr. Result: 6.31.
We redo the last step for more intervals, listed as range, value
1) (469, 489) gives 6.52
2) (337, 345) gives 5.9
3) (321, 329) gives 5.45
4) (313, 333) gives 5.56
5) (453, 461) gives 6.44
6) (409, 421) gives 5.83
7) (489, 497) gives 6.02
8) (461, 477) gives 6.49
